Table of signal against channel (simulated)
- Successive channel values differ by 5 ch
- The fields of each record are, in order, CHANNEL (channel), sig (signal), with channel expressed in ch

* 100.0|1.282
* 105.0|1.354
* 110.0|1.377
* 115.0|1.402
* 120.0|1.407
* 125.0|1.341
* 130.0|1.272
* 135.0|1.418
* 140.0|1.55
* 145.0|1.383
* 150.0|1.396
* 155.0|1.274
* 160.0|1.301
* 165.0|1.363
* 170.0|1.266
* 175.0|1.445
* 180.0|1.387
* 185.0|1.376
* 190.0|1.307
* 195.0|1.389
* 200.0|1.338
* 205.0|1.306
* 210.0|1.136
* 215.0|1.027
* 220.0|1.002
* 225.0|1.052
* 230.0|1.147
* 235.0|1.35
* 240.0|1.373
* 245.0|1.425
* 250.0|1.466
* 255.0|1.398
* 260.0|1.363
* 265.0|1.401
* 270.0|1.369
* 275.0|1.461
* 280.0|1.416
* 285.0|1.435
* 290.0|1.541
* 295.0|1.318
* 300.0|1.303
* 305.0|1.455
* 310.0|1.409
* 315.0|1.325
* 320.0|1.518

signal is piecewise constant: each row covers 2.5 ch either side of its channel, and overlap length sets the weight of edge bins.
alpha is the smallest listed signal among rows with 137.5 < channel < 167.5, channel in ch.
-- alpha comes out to 1.274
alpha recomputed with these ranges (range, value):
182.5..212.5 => 1.136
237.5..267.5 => 1.363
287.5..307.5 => 1.303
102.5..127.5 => 1.341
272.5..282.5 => 1.416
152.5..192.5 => 1.266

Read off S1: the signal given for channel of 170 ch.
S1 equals 1.266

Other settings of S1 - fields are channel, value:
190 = 1.307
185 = 1.376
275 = 1.461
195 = 1.389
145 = 1.383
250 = 1.466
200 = 1.338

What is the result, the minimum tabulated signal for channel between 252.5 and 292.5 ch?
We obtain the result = 1.363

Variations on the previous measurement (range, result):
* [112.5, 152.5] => 1.272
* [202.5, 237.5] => 1.002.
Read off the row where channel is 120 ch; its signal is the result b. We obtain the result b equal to 1.407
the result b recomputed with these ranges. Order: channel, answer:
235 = 1.35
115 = 1.402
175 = 1.445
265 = 1.401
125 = 1.341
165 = 1.363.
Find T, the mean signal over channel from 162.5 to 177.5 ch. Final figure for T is 1.36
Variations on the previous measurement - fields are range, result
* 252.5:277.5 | 1.4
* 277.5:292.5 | 1.46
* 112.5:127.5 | 1.38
